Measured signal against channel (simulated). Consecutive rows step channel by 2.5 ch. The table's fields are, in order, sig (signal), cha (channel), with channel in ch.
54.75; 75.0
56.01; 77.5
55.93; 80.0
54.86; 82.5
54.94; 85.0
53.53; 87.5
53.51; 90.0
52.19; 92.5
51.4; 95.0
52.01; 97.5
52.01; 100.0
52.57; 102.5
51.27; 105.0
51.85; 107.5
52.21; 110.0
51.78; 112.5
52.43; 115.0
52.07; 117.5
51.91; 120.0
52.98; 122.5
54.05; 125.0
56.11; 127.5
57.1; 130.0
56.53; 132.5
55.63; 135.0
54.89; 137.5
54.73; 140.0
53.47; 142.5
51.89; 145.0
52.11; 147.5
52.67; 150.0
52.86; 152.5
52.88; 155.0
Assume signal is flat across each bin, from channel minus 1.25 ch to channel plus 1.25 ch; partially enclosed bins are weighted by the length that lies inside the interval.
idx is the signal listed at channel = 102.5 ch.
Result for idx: 52.57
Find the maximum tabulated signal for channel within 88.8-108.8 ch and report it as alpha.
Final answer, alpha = 53.51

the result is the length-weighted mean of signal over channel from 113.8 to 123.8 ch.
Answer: 52.4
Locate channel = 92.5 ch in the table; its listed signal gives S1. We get 52.19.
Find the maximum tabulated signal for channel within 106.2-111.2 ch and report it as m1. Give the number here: 52.21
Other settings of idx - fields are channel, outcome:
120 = 51.91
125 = 54.05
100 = 52.01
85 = 54.94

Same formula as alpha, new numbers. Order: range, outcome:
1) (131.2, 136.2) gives 56.53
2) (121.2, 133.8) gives 57.1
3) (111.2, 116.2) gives 52.43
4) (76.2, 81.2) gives 56.01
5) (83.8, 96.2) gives 54.94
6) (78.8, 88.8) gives 55.93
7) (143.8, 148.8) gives 52.11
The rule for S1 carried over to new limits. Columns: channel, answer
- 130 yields 57.1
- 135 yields 55.63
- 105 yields 51.27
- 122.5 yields 52.98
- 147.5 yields 52.11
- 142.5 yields 53.47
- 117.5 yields 52.07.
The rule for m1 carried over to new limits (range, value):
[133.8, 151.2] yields 55.63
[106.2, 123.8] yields 52.98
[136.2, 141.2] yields 54.89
